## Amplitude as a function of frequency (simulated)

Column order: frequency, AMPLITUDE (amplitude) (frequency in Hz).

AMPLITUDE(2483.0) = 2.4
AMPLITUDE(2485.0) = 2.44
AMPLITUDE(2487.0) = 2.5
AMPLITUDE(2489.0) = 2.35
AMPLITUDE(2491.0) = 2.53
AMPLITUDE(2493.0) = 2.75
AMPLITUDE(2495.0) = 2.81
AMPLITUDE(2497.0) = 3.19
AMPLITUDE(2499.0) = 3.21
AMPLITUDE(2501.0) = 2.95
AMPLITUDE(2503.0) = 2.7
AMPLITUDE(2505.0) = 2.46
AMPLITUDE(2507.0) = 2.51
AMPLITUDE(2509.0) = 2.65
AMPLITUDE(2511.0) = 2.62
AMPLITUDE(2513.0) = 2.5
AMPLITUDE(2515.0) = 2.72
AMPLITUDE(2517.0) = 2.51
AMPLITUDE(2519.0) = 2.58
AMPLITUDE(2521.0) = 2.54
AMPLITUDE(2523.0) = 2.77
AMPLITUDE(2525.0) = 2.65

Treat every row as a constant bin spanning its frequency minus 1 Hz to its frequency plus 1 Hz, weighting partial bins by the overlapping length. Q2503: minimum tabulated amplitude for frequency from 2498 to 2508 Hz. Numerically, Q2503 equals 2.46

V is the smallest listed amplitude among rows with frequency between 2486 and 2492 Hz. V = 2.35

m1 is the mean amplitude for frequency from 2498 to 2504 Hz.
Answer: 2.95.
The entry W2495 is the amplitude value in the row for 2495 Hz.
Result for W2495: 2.81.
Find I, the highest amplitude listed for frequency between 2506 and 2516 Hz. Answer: 2.72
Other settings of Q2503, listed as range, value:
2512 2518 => 2.5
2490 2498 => 2.53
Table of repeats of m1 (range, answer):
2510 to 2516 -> 2.61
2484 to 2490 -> 2.43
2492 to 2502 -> 2.98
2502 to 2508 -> 2.56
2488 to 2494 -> 2.54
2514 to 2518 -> 2.62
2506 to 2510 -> 2.58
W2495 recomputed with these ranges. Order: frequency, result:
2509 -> 2.65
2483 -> 2.4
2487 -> 2.5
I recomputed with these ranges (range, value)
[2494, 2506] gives 3.21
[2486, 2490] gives 2.5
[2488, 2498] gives 3.19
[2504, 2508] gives 2.51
